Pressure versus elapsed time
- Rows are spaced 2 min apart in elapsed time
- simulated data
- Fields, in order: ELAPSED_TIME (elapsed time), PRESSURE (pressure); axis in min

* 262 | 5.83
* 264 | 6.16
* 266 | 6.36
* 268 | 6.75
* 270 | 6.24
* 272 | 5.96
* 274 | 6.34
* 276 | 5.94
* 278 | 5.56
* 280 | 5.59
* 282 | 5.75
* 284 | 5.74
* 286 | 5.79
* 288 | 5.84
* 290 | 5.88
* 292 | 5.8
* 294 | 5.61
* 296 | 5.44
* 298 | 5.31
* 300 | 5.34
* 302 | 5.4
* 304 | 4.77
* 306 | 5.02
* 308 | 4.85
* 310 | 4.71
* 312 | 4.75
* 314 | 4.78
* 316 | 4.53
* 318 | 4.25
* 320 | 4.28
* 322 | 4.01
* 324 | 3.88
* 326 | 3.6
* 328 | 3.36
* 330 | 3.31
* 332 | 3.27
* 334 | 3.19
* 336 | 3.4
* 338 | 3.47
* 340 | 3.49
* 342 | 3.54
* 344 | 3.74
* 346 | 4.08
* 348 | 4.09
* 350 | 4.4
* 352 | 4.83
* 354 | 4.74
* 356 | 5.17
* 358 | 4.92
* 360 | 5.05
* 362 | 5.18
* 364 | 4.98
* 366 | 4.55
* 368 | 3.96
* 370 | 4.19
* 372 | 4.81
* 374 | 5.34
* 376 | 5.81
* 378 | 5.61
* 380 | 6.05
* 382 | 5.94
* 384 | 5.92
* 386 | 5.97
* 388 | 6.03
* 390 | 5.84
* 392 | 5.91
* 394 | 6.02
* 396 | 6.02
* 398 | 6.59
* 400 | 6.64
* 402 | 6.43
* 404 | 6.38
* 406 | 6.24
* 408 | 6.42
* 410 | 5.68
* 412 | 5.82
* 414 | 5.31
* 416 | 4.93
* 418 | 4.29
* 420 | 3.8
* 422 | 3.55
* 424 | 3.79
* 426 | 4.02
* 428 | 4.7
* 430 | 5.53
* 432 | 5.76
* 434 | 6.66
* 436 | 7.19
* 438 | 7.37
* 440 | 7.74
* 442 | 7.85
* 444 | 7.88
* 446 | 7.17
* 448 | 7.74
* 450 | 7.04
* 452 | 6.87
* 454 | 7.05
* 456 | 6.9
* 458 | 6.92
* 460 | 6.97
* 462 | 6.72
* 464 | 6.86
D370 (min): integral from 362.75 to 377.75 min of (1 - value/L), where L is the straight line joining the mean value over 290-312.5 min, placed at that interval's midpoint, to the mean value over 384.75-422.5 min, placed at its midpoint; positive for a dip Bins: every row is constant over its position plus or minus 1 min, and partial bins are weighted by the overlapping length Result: 1.9 min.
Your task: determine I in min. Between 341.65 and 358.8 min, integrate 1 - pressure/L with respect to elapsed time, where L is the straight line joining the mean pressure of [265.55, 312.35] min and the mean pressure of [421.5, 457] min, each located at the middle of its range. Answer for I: 4.4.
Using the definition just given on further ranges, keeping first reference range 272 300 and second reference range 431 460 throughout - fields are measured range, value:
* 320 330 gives 3.9 min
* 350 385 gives 7.4 min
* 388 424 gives 6.3 min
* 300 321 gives 4.2 min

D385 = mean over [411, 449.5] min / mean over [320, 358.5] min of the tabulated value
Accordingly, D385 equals 1.50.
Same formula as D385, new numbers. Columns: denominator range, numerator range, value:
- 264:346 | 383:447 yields 1.21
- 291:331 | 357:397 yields 1.16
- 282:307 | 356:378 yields 0.89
